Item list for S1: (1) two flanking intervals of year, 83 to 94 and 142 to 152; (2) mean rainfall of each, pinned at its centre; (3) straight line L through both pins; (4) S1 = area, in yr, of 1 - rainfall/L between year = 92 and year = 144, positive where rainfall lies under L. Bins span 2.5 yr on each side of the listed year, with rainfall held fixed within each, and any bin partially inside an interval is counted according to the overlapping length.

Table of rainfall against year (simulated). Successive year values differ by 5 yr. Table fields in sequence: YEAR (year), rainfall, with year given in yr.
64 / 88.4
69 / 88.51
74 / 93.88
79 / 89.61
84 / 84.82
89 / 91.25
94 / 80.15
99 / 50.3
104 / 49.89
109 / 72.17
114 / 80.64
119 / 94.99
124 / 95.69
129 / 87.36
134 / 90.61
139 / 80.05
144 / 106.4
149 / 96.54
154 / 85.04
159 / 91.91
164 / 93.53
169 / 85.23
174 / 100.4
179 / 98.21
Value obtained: 8.0 yr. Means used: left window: 86.7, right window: 100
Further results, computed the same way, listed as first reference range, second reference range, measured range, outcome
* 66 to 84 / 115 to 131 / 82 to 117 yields 6.9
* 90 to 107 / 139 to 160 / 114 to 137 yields -3.4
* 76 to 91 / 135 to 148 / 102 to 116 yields 3.6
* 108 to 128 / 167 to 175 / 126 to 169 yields -0.7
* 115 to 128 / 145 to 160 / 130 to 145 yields 0.4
